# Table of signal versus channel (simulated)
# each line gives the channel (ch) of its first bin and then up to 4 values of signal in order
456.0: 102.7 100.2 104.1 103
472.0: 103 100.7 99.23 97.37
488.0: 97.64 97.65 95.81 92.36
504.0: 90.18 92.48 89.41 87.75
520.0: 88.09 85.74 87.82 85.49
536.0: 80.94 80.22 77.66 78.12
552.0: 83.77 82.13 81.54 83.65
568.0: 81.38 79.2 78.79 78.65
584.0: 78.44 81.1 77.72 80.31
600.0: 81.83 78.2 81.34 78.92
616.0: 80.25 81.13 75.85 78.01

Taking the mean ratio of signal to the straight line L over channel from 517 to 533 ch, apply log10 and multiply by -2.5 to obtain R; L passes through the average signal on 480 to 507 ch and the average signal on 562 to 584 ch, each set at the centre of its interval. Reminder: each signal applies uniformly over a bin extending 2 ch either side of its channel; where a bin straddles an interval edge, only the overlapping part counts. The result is 0.03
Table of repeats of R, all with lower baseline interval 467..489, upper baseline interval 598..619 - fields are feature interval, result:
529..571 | 0.095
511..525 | 0.075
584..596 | 0.048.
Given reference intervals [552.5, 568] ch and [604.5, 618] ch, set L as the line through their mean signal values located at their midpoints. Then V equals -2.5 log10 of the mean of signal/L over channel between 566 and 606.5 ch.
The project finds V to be 0.02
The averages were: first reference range 82.4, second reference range 80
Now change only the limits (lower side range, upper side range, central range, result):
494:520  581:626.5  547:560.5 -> 0.05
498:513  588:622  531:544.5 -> 0.08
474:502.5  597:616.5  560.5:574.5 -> 0.06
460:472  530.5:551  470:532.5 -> -0.01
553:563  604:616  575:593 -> 0.03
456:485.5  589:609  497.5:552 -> 0.08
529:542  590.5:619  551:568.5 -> -0.01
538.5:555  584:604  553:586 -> -0.01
